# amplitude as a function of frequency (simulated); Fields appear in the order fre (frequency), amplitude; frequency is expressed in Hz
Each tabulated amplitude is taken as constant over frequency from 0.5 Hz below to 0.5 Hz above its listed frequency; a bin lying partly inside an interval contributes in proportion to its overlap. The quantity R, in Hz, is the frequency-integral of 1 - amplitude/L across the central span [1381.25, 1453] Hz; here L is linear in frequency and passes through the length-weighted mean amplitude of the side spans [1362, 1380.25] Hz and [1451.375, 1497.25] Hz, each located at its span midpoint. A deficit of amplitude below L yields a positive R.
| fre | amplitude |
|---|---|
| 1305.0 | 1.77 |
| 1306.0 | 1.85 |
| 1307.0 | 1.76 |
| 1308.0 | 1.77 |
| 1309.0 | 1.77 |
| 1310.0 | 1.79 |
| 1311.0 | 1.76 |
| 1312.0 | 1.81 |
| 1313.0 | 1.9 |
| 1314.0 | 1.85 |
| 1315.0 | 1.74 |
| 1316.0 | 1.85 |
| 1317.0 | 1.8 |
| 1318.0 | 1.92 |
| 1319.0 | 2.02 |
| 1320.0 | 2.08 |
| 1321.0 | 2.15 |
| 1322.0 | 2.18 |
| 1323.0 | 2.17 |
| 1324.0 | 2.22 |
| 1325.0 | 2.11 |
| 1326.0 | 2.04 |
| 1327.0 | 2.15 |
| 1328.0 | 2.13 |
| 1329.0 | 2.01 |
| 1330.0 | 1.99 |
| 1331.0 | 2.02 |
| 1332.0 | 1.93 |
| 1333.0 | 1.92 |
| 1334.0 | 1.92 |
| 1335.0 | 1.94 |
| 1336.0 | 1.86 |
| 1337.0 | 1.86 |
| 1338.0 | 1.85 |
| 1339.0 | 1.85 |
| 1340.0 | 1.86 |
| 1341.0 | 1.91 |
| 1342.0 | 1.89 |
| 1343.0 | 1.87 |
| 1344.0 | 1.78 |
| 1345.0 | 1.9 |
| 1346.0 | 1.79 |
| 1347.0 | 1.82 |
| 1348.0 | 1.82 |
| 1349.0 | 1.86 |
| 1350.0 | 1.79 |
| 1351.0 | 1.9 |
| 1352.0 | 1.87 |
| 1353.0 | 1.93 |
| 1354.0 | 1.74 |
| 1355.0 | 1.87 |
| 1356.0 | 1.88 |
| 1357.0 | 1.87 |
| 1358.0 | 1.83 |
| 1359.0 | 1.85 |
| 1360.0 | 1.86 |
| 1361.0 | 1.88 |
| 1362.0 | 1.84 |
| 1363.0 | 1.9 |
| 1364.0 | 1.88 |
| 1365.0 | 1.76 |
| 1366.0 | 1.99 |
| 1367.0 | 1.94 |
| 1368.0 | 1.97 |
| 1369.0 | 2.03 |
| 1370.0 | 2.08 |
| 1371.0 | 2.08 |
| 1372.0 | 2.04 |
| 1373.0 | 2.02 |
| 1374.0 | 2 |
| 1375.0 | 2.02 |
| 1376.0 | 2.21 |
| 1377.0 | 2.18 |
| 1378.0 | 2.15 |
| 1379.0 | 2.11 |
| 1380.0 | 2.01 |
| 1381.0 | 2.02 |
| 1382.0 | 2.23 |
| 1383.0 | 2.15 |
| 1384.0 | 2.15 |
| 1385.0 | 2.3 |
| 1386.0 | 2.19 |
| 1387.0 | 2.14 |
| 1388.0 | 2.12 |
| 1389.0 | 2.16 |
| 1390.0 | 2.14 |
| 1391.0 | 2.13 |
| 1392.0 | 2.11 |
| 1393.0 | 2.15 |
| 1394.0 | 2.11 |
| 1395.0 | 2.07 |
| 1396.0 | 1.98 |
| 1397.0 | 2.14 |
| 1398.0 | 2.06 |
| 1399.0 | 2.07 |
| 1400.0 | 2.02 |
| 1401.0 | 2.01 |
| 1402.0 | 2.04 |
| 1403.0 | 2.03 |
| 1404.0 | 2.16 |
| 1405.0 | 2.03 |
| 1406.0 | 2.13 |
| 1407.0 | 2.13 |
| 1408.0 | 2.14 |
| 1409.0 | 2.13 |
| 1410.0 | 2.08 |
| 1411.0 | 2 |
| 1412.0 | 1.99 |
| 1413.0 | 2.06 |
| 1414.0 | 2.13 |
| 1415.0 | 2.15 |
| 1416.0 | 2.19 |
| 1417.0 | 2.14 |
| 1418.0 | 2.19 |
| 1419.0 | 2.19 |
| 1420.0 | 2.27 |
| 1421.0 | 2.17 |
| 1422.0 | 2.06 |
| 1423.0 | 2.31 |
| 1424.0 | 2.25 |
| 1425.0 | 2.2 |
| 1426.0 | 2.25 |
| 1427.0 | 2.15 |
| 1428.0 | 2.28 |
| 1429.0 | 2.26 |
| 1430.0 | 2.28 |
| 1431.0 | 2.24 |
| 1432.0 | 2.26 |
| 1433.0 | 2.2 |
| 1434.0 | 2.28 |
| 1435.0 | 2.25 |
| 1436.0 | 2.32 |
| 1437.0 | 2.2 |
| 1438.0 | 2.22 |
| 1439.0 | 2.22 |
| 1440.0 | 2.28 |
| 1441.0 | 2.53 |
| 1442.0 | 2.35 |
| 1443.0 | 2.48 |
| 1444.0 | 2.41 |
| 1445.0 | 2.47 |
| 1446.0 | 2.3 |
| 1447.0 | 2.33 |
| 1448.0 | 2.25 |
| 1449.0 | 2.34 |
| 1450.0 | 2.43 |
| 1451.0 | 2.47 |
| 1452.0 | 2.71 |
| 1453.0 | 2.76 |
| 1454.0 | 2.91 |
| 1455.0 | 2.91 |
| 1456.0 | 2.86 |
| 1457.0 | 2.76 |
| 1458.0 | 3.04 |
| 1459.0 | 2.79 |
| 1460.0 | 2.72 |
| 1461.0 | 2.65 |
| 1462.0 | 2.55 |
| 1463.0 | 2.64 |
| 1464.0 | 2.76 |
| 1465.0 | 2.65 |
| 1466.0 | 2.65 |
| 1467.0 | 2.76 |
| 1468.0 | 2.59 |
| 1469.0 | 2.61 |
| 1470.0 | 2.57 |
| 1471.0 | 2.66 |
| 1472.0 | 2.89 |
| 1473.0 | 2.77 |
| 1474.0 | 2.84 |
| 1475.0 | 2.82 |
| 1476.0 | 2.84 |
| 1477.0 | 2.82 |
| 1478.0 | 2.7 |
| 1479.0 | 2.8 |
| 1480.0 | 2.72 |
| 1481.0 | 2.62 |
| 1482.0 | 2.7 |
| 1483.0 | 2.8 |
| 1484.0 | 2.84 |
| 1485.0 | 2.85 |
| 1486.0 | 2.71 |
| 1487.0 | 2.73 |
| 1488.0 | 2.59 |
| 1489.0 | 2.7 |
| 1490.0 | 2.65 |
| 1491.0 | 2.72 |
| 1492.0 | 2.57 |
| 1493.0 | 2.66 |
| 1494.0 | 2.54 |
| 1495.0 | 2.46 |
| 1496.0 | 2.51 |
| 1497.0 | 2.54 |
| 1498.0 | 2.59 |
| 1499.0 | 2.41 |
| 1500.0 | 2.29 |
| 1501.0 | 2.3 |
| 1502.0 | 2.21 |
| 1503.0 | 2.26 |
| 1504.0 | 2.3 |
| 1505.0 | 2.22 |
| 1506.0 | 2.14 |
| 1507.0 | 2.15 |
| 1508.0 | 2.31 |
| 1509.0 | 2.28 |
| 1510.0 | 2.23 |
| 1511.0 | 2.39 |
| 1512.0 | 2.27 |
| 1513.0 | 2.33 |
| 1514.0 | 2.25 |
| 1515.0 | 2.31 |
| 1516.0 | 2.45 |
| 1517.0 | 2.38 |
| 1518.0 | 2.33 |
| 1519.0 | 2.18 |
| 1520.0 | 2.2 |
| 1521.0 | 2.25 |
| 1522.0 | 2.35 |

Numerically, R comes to 3.7 Hz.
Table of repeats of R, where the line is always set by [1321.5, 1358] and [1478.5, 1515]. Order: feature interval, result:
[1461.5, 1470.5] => -1.0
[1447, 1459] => -1.7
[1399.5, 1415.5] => 0.7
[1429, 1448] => -0.2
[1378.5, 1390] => -0.3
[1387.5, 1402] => 0.2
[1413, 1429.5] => 0.2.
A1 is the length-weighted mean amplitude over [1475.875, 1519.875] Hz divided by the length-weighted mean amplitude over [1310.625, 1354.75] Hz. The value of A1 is 1.3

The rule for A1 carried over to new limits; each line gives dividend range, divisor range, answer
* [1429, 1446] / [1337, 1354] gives 1.25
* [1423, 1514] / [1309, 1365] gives 1.31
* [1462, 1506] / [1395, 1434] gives 1.22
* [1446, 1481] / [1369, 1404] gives 1.28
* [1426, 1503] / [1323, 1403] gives 1.28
